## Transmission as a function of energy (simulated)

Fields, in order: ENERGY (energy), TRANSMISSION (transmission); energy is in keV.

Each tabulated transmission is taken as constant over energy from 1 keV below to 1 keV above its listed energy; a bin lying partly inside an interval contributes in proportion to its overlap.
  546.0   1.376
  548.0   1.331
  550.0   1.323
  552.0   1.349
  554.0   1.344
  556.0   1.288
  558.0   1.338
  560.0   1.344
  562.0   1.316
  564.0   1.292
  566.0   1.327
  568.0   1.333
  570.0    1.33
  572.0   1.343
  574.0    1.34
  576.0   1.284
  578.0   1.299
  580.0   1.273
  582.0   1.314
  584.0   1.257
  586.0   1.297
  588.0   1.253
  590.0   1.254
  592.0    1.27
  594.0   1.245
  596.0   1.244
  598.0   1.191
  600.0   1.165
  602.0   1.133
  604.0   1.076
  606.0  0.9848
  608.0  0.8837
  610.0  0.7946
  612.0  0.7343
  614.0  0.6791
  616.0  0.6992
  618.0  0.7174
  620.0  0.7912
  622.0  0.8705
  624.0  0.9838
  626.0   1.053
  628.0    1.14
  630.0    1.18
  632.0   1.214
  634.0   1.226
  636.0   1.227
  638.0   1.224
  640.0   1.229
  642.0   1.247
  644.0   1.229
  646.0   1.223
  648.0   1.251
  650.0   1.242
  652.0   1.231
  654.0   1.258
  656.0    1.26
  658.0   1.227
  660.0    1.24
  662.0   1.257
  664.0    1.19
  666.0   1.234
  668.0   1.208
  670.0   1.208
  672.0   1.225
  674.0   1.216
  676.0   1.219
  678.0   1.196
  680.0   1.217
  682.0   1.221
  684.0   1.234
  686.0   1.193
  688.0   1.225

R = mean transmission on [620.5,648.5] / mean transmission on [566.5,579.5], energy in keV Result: 0.88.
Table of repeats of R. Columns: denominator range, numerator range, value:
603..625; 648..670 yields 1.47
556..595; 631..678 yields 0.95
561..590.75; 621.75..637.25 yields 0.86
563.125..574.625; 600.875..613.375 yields 0.70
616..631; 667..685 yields 1.29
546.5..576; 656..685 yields 0.92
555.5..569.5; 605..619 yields 0.59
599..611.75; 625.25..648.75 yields 1.22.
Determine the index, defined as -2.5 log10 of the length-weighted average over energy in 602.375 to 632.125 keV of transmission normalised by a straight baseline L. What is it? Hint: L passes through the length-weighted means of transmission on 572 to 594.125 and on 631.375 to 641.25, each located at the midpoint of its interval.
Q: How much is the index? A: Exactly 0.33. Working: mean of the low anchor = 1.28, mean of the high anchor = 1.22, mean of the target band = 0.916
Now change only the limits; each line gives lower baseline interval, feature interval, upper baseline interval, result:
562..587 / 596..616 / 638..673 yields 0.311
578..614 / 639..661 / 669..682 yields -0.047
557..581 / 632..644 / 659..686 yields 0.020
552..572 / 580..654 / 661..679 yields 0.147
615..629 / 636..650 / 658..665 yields -0.154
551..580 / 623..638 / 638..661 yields 0.096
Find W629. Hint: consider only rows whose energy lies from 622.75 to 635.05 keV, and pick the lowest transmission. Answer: 0.9838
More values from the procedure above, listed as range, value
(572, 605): 1.076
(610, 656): 0.6791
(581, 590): 1.253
